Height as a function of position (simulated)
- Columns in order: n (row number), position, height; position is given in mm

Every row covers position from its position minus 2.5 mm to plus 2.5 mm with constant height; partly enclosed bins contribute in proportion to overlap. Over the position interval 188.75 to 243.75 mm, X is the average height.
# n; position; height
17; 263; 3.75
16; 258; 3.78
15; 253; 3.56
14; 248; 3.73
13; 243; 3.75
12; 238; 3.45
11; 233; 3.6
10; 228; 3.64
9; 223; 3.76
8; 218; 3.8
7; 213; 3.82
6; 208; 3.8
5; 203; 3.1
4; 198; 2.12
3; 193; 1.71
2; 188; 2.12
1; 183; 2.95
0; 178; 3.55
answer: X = 3.27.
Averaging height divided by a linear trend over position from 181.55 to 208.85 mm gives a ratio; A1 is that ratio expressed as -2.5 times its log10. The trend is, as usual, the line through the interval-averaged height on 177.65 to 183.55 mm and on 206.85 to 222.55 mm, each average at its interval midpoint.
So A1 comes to 0.34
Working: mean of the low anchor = 3.24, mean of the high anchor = 3.8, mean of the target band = 2.55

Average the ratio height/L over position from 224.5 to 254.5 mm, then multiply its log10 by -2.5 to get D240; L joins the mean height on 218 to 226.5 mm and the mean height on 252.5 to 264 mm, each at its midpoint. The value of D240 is 0.03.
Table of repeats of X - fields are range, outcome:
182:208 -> 2.5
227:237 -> 3.59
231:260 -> 3.64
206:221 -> 3.81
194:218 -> 3.18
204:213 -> 3.69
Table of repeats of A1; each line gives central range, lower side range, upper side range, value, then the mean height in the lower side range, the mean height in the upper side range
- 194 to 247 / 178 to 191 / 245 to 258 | -0.068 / 2.7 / 3.68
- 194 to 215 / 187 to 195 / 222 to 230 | -0.178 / 1.89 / 3.69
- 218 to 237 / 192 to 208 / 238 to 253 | -0.137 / 2.6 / 3.66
